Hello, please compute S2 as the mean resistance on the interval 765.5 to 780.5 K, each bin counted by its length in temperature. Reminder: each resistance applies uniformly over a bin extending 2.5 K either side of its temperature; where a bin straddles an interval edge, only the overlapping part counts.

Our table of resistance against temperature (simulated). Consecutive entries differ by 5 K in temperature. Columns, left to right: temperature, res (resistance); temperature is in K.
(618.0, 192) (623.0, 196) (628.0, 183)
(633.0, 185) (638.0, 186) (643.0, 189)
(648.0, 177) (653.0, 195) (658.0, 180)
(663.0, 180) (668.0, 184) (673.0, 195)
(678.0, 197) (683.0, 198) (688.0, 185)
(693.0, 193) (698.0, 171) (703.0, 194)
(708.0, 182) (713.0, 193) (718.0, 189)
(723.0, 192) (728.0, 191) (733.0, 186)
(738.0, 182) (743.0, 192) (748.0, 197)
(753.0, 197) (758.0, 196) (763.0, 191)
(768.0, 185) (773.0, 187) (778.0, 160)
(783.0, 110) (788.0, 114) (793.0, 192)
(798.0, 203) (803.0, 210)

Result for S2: 177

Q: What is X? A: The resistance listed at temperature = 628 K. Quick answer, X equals 183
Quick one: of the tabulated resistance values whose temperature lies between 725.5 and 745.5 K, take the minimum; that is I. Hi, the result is 182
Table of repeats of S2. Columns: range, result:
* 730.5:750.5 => 189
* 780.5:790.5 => 112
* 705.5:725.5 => 189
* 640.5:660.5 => 185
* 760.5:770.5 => 188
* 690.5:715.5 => 187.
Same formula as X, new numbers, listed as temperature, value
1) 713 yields 193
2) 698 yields 171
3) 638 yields 186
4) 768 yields 185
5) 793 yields 192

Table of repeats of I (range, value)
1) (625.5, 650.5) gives 177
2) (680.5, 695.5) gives 185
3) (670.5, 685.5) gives 195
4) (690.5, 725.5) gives 171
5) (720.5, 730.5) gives 191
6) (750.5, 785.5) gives 110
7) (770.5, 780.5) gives 160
